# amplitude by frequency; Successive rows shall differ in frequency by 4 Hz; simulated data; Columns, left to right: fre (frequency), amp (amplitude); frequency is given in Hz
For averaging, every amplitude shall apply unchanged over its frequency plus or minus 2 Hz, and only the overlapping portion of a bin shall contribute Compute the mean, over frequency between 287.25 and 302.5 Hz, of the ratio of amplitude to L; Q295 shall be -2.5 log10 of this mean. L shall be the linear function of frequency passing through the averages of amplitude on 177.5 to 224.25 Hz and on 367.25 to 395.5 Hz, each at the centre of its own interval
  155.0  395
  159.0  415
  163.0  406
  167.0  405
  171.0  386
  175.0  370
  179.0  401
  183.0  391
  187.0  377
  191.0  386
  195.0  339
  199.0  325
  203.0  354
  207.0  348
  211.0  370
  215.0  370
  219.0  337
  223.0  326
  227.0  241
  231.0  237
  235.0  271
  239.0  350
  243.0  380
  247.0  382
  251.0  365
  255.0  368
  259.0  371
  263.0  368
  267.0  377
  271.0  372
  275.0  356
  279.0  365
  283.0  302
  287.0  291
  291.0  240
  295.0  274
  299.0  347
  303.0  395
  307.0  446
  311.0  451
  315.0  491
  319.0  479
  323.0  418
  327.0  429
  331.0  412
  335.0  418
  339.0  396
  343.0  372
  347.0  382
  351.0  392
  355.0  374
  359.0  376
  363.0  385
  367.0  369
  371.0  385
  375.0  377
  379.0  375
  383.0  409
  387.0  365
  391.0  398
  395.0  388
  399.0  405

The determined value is 0.243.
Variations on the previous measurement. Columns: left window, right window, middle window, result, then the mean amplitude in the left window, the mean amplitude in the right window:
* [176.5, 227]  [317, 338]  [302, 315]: -0.06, 356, 430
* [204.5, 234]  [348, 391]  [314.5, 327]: -0.25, 317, 382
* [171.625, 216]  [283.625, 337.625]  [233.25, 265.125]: 0.06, 367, 389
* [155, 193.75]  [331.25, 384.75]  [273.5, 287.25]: 0.17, 392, 386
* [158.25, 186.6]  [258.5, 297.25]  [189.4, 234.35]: 0.13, 394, 330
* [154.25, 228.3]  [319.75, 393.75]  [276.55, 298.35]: 0.26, 366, 392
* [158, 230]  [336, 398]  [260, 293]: 0.11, 361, 384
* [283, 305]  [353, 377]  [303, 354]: -0.23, 309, 378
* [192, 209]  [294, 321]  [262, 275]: 0.06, 344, 417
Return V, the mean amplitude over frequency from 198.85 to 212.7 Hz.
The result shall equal 352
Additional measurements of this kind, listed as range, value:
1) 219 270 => 337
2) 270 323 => 372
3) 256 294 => 337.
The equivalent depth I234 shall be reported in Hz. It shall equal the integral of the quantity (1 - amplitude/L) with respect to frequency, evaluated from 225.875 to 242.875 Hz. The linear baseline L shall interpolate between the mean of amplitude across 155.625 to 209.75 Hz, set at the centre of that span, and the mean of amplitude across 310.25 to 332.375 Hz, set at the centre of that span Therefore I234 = 4.88 Hz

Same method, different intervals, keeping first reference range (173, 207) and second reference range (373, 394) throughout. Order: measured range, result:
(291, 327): -2.5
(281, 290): 2.0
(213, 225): 0.8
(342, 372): 0.2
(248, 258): 0.1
